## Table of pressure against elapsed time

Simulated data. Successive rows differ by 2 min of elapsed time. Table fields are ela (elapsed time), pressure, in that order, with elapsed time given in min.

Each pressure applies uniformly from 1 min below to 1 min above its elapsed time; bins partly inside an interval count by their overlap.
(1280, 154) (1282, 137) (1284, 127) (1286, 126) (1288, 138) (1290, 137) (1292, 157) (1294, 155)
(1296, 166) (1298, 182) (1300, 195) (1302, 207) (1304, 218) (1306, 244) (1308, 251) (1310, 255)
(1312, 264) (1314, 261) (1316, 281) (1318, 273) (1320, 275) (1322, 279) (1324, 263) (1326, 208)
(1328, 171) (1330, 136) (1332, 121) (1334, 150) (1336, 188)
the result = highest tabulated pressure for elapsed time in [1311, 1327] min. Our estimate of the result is 281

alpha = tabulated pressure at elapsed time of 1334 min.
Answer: 150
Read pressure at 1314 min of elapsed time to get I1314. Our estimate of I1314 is 261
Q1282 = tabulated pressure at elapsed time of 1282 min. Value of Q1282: 137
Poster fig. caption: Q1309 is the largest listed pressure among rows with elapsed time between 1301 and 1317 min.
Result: 281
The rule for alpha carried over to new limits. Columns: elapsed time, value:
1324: 263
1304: 218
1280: 154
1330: 136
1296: 166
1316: 281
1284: 127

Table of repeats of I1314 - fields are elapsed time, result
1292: 157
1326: 208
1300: 195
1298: 182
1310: 255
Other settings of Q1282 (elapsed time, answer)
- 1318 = 273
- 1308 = 251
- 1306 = 244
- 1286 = 126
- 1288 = 138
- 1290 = 137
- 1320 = 275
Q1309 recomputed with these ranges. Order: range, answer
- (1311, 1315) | 264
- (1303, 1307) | 244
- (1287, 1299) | 182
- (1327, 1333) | 171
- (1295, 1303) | 207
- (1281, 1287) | 137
